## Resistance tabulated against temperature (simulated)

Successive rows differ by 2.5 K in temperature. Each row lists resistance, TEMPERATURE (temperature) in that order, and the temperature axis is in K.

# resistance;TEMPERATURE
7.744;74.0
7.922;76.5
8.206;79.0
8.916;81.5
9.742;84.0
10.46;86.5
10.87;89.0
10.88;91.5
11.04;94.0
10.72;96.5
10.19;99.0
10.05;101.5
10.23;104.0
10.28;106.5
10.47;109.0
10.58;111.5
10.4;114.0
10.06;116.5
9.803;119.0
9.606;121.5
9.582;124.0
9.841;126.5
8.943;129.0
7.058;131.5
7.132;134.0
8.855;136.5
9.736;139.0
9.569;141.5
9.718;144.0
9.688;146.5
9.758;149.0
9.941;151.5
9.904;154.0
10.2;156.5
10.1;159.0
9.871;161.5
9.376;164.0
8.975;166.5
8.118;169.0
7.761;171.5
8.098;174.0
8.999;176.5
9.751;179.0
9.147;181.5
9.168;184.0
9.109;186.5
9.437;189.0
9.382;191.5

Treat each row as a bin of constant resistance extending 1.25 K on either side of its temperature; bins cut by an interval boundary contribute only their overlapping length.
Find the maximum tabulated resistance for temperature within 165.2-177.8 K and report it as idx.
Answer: 8.999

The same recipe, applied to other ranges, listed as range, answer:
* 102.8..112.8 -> 10.58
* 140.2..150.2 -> 9.758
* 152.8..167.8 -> 10.2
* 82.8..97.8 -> 11.04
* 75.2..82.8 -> 8.916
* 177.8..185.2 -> 9.751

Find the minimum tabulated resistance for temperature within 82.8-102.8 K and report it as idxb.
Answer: 9.742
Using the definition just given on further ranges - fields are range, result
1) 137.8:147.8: 9.569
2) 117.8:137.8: 7.058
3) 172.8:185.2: 8.098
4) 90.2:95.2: 10.88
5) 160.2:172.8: 7.761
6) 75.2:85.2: 7.922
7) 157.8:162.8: 9.871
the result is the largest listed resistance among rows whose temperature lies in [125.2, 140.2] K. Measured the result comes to 9.841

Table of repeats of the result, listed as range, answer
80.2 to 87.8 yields 10.46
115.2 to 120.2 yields 10.06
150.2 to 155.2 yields 9.941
